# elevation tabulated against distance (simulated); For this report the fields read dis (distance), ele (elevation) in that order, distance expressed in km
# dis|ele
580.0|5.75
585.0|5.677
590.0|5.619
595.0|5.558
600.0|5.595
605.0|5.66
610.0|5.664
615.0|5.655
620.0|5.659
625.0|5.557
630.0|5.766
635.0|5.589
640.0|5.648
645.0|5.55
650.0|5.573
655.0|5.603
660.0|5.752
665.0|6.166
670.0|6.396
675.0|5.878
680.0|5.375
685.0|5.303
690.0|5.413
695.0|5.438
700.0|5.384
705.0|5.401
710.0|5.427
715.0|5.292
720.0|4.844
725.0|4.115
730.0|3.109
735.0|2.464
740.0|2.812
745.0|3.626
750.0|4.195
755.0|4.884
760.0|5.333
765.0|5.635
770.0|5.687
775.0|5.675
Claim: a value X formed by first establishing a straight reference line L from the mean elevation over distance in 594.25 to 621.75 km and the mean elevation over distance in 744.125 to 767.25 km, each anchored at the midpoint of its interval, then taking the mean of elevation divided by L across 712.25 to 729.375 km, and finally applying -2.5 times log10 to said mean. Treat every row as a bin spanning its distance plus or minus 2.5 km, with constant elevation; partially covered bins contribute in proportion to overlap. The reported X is 0.10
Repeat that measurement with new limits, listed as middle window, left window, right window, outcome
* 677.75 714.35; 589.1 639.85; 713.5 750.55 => -0.241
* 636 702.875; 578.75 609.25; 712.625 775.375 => -0.130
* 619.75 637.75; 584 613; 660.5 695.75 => 0.004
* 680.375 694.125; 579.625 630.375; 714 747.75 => -0.225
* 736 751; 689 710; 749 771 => 0.478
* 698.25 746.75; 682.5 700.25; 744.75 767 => 0.209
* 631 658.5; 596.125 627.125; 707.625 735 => -0.073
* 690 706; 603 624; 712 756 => -0.217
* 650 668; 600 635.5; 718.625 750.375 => -0.189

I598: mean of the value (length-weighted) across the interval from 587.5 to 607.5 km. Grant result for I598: 5.61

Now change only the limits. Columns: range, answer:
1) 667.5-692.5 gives 5.67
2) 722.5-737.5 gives 3.23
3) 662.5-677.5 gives 6.15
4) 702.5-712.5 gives 5.41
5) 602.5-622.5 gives 5.66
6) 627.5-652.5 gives 5.63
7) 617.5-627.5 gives 5.61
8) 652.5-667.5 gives 5.84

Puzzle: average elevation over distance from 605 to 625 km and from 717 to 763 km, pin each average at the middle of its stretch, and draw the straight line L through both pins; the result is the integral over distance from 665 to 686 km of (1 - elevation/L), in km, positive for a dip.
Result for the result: -4.3 km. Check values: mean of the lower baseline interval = 5.65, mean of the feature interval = 5.82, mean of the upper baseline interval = 3.96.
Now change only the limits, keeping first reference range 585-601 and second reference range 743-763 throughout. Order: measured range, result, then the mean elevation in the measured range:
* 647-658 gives -0.80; 5.59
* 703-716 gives -1.45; 5.38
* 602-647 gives -2.02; 5.64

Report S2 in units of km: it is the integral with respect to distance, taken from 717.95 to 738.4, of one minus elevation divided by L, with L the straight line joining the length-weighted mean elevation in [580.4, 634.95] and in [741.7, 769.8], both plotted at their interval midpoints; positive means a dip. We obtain 5.64 km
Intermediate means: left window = 5.64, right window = 4.76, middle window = 3.57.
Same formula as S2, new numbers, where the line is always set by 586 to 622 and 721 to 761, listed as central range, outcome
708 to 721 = -3.3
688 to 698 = -2.2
